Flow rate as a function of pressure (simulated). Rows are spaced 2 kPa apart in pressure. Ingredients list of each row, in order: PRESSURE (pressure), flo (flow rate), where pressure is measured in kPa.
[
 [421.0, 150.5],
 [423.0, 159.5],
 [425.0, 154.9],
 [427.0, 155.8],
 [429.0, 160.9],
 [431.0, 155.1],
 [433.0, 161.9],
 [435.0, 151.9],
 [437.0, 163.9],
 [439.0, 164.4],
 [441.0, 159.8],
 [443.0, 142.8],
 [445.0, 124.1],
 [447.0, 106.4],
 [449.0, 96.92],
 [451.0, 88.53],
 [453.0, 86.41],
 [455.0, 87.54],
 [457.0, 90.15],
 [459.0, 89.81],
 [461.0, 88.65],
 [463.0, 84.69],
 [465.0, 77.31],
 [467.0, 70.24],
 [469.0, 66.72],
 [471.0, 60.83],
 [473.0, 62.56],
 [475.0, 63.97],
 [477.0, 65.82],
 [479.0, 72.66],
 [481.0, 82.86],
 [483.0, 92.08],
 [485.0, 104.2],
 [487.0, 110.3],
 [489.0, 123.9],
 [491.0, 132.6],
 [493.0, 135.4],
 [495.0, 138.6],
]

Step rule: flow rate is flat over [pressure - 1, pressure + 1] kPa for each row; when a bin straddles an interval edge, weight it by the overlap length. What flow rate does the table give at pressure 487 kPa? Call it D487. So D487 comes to 110.3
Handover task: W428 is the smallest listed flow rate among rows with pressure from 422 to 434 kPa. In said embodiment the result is 154.9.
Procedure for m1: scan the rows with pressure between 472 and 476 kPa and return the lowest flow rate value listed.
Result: 62.56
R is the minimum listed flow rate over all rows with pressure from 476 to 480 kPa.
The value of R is 65.82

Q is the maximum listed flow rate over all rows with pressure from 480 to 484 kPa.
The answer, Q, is 92.08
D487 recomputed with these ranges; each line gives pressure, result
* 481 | 82.86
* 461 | 88.65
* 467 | 70.24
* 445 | 124.1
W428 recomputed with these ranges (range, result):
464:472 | 60.83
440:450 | 96.92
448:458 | 86.41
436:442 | 159.8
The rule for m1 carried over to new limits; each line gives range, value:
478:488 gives 72.66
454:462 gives 87.54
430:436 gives 151.9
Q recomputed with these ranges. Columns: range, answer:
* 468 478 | 66.72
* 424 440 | 164.4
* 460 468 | 88.65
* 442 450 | 142.8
